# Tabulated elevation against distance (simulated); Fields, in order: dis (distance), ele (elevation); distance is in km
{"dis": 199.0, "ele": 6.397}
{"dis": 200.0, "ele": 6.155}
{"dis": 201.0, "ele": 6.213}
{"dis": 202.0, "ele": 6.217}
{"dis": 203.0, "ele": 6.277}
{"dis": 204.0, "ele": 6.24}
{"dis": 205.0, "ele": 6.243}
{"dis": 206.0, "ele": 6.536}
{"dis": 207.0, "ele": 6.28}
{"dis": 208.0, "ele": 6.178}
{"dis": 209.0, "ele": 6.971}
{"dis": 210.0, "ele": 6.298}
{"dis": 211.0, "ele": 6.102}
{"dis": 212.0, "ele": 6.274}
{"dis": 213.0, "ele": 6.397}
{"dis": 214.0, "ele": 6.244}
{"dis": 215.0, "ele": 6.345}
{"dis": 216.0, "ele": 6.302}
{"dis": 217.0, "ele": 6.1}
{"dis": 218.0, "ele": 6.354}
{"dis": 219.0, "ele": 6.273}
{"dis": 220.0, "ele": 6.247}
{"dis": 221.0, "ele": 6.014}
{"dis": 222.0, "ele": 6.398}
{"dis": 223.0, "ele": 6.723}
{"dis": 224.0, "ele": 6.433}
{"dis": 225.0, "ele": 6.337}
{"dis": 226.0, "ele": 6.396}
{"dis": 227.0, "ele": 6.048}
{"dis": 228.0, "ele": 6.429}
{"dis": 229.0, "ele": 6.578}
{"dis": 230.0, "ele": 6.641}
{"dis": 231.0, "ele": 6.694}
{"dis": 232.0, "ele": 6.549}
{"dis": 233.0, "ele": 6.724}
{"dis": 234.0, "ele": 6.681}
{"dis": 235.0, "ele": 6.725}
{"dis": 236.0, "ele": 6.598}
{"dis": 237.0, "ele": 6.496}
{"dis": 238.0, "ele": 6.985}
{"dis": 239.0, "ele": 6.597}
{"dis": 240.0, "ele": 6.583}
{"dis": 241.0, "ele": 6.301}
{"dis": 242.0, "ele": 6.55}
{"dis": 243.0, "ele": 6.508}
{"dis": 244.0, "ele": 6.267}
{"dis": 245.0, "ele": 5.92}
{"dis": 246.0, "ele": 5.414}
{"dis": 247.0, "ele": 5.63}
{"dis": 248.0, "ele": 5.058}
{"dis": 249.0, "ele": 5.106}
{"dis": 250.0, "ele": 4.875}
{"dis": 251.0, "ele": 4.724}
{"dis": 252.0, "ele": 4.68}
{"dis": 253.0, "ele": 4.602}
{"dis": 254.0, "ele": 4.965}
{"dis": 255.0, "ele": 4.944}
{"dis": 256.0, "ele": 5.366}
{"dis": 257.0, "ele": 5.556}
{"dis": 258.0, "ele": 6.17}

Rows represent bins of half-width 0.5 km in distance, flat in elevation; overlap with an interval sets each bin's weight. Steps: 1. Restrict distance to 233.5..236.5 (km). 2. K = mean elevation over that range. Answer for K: 6.67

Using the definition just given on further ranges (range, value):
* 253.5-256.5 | 5.09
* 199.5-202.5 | 6.2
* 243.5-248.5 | 5.66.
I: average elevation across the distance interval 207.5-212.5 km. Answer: 6.36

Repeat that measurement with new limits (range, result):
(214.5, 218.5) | 6.28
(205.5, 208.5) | 6.33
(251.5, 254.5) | 4.75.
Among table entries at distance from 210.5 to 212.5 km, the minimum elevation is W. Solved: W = 6.102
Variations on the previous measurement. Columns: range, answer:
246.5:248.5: 5.058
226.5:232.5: 6.048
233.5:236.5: 6.598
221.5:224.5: 6.398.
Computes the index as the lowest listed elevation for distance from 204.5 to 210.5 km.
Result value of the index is 6.178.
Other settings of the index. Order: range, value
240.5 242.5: 6.301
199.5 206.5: 6.155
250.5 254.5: 4.602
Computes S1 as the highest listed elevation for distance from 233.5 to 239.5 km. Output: 6.985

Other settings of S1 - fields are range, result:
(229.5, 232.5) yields 6.694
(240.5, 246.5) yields 6.55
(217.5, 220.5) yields 6.354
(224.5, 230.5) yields 6.641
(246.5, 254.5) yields 5.63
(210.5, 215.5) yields 6.397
